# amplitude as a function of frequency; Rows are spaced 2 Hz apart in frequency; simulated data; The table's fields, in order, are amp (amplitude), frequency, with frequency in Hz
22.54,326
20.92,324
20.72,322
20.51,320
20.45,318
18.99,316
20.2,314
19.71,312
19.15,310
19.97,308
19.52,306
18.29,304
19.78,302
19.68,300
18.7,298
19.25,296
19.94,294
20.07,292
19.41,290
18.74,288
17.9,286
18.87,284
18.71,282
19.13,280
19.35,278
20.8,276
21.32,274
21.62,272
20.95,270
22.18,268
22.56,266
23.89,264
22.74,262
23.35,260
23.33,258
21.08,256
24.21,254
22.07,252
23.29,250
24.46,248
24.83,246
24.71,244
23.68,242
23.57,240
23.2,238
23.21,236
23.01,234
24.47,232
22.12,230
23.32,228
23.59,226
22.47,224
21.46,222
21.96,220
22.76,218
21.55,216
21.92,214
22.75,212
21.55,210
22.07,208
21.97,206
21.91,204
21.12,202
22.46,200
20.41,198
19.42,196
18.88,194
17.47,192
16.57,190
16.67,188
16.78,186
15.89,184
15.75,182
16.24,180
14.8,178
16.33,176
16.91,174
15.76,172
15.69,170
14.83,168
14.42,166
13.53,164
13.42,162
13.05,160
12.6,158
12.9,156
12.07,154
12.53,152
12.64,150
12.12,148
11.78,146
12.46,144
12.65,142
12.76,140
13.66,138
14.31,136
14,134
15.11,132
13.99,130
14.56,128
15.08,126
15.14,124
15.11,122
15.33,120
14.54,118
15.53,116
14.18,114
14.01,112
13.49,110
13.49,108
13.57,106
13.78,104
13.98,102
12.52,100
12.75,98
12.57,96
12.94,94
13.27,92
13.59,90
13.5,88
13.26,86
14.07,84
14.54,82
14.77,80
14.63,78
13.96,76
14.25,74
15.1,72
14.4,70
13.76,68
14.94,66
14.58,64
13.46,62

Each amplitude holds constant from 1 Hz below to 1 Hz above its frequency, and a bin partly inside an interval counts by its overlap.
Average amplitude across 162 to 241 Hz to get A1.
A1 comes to 19.6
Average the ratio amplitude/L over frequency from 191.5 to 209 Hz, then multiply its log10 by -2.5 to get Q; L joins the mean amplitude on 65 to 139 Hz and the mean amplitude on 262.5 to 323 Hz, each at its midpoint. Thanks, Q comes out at -0.205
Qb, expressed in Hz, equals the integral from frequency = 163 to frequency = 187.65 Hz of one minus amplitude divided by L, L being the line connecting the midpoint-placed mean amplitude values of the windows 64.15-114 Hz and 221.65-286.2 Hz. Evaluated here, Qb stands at 3.6 Hz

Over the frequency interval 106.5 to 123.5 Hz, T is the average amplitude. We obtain 14.5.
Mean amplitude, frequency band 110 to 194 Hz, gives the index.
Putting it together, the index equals 14.5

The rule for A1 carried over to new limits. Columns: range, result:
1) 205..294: 22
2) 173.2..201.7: 17.6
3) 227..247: 23.6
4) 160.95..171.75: 14.5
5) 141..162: 12.5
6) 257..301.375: 20.6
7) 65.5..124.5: 14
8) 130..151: 13.2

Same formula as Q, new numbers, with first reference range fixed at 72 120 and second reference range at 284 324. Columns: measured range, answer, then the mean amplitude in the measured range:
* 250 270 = -0.23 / 22.8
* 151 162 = 0.22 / 12.7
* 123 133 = 0.00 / 14.8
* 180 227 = -0.20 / 20.2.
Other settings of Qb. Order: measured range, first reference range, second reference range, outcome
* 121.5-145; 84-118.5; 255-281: 1.67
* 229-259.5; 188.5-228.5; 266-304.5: -4.25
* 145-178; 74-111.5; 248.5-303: 5.16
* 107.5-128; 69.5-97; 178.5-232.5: 1.48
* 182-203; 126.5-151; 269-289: -3.44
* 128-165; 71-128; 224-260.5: 8.54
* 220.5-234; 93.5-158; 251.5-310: -3.50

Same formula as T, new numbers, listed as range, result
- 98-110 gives 13.4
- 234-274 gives 23.1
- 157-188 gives 15.1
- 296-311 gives 19.3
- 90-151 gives 13.7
